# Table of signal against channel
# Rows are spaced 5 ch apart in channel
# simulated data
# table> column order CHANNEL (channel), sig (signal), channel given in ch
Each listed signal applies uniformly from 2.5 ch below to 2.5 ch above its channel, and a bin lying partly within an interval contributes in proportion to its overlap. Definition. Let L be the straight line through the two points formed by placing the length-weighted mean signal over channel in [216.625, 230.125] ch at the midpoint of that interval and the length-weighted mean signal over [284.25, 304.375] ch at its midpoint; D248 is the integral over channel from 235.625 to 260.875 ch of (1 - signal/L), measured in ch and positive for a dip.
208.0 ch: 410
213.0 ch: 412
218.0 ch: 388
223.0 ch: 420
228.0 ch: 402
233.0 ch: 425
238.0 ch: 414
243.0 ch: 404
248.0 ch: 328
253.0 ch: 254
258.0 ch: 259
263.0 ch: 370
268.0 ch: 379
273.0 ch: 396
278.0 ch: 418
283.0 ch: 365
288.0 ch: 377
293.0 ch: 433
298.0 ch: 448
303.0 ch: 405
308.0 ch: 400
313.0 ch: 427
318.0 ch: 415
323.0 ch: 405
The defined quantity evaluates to 4.68 ch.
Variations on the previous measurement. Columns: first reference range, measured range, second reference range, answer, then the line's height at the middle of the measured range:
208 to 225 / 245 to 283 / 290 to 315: 6.4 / 415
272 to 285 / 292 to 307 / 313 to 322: -0.7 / 406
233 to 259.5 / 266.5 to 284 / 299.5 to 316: -0.7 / 376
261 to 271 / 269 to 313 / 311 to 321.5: -0.9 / 397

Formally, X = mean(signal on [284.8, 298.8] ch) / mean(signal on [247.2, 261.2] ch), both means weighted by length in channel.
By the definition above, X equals 1.48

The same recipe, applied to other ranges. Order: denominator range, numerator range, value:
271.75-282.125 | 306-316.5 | 1.03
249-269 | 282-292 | 1.22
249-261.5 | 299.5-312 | 1.49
